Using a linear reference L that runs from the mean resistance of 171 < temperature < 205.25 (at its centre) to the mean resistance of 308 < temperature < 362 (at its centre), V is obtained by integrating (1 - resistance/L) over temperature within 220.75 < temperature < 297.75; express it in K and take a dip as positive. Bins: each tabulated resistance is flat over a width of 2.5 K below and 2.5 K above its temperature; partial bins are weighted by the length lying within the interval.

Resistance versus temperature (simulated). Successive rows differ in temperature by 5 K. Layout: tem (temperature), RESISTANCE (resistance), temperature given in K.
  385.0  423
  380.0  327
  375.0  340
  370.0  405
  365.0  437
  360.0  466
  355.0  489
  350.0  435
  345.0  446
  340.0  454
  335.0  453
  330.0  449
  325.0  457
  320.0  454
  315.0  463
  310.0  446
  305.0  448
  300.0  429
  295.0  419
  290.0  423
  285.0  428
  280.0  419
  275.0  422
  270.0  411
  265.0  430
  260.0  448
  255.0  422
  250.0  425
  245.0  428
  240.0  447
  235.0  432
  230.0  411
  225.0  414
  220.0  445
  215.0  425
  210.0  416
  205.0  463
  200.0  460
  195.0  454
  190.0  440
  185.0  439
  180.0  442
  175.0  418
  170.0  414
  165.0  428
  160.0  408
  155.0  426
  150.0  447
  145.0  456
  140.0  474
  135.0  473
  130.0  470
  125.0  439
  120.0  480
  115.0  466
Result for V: 4.0 K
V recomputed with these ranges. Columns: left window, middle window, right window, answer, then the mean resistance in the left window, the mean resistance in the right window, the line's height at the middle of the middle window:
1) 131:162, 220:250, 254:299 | 0.3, 449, 425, 433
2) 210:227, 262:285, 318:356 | 0.9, 427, 453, 439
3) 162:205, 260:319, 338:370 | 1.8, 438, 451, 446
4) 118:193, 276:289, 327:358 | 0.8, 443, 455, 451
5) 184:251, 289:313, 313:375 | 0.5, 436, 446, 443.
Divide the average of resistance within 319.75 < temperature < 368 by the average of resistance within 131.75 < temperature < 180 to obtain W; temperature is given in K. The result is 1.0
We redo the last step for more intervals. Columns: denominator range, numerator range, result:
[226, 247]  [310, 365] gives 1.06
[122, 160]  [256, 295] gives 0.94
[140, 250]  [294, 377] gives 1.02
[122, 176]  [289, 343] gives 1.01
